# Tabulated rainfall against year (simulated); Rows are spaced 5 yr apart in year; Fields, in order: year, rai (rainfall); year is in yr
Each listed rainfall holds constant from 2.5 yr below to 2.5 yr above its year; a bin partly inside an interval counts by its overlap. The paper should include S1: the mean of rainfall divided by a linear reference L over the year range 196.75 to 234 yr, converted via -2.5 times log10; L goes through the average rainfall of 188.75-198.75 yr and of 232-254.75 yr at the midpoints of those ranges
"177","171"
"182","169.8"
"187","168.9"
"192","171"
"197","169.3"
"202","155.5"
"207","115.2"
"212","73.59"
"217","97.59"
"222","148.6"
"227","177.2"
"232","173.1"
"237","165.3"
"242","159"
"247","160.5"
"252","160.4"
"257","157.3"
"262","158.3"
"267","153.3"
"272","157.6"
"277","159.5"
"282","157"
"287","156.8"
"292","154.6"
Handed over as 0.22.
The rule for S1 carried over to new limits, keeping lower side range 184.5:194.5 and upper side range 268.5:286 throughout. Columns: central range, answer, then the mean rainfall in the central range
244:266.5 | 0.014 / 159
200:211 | 0.311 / 126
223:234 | -0.046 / 172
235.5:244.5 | 0.007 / 162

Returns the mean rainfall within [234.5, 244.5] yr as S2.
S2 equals 162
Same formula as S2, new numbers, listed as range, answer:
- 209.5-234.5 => 134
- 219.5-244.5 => 165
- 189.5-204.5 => 165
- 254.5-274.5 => 157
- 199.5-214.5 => 115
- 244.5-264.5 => 159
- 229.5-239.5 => 169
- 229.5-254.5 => 164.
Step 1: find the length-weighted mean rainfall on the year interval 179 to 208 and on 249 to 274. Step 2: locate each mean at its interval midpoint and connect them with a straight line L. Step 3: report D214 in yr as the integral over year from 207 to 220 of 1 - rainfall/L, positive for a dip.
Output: 5.4 yr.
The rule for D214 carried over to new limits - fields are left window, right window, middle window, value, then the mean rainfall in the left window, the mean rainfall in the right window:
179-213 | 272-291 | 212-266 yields 0.7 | 150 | 157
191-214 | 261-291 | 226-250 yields -3.3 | 136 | 157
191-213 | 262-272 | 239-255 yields -1.0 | 139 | 156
